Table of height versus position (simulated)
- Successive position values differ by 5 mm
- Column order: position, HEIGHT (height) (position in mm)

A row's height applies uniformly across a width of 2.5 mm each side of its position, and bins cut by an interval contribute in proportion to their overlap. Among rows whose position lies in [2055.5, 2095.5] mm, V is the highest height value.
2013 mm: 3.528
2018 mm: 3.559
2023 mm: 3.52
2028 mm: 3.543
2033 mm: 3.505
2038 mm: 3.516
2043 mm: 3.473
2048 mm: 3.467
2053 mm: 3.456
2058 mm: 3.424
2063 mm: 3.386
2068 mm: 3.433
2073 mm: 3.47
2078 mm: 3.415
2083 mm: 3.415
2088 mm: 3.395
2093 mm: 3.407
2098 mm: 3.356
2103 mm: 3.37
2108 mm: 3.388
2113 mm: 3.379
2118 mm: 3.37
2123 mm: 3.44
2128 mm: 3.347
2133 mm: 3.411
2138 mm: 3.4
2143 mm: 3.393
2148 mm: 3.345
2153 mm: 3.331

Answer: 3.47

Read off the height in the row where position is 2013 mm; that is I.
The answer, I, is 3.528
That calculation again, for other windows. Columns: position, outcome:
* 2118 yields 3.37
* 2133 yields 3.411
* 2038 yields 3.516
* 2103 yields 3.37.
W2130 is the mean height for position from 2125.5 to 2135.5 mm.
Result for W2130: 3.38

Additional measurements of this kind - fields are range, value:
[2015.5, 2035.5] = 3.53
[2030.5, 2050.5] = 3.49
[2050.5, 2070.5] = 3.42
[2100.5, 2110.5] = 3.38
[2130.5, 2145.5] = 3.4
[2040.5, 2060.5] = 3.46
